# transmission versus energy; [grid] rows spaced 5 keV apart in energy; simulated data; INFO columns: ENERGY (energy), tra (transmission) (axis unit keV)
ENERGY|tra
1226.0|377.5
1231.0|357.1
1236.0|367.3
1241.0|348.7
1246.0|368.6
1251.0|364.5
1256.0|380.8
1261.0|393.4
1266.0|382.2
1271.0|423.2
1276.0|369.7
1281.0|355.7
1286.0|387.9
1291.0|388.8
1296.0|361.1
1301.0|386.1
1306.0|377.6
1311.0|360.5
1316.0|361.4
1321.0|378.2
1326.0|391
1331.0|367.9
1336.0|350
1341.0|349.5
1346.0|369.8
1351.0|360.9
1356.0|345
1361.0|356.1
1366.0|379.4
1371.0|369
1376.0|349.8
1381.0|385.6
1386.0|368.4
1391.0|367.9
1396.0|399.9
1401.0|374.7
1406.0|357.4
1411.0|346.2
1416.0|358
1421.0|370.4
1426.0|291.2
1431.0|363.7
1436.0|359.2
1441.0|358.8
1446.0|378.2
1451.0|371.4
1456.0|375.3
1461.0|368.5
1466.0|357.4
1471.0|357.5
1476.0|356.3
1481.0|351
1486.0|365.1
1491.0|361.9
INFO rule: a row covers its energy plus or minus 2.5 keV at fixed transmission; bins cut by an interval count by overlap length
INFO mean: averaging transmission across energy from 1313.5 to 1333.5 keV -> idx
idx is 375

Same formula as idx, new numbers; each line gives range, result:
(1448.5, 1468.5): 368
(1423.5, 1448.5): 350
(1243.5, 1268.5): 378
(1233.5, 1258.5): 366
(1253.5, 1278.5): 390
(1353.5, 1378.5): 360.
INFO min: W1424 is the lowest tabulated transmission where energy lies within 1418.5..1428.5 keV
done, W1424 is 291.2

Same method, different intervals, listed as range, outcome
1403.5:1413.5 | 346.2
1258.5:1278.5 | 369.7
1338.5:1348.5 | 349.5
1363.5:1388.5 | 349.8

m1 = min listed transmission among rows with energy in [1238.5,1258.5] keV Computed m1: 348.7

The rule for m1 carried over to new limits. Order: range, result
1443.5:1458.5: 371.4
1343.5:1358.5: 345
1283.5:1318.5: 360.5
